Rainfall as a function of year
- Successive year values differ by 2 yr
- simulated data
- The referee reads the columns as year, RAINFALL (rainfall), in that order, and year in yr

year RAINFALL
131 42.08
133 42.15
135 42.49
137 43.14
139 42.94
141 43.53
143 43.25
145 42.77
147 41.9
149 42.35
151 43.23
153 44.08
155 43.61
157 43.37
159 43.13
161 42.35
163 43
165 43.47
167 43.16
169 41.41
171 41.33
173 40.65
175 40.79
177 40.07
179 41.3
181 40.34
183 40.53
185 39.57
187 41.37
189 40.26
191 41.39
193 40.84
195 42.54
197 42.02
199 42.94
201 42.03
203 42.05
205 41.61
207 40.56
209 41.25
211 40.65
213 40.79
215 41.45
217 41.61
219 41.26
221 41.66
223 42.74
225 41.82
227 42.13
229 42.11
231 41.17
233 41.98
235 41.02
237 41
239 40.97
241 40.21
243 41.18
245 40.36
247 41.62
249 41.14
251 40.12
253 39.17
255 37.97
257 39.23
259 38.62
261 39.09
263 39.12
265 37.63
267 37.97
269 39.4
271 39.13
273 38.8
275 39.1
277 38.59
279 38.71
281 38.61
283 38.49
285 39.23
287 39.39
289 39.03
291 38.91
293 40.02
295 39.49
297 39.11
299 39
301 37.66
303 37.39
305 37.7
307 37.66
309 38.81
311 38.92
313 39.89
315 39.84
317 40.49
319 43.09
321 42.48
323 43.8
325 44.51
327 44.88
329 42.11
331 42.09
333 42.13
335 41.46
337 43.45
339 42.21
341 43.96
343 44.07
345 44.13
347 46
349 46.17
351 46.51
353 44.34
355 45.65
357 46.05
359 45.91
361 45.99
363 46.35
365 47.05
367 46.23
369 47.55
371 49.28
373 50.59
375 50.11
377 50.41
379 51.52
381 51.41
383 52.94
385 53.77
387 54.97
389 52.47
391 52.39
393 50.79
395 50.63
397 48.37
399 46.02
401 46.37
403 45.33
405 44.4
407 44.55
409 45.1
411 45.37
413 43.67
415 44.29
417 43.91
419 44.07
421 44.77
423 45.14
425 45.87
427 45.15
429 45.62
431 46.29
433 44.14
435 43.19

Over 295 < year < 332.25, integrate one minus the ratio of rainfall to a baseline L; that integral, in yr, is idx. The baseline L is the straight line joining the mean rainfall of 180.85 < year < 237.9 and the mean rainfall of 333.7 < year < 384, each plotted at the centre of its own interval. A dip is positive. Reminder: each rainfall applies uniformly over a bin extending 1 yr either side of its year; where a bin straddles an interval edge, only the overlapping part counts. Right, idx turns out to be 3.8 yr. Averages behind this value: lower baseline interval 41.4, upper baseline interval 46.7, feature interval 40.5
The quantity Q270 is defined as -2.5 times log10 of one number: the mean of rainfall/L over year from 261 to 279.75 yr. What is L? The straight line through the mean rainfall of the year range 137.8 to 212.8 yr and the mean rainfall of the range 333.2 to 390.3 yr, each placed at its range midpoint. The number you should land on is 0.16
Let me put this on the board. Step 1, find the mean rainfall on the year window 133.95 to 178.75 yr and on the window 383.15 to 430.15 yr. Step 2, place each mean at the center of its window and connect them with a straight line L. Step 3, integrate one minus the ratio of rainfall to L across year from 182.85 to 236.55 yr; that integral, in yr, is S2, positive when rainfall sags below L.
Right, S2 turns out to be 2.5 yr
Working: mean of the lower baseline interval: 42.5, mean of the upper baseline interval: 47.2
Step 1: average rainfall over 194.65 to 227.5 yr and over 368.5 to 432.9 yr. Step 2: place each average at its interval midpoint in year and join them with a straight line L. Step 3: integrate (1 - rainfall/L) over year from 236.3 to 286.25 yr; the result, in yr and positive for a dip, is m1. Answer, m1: 4.5 yr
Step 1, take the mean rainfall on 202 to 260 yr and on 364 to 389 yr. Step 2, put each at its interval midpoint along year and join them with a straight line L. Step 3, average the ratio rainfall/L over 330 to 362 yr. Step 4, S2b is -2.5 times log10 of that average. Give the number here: 0.10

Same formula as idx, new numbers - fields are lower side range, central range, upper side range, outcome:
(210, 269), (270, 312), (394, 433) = 3.24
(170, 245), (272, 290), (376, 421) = 2.07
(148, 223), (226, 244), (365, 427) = 0.79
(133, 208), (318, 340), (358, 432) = 1.48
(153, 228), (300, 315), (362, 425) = 2.30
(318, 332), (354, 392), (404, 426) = -4.74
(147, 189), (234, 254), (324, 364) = 1.07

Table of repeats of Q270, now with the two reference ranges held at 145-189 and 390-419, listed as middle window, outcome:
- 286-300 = 0.131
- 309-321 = 0.109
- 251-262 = 0.124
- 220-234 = 0.029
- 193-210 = 0.020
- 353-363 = -0.006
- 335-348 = 0.036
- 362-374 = -0.049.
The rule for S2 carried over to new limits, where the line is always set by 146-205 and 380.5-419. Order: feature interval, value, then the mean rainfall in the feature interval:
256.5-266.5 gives 1.3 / 38.7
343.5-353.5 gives 0.3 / 45.4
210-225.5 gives 0.6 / 41.5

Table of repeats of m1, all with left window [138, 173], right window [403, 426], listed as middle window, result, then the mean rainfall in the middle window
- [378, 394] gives -2.9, 52.5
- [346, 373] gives -1.4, 46.5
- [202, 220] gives 0.8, 41.2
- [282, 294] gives 1.3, 39.2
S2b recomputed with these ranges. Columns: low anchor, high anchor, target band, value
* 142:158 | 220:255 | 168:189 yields 0.04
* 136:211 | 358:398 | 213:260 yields 0.09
